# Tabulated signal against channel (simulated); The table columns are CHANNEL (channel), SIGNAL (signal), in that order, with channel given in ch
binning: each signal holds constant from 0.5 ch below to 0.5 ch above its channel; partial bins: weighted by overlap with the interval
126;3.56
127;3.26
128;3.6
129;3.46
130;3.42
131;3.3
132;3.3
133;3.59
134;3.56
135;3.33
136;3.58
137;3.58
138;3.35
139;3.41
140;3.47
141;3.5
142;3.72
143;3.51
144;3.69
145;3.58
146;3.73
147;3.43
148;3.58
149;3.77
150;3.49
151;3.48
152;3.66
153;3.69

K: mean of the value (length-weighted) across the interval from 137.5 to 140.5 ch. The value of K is 3.41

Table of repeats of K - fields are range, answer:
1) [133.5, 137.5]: 3.51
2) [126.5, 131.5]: 3.41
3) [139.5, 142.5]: 3.56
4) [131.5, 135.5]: 3.45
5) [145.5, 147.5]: 3.58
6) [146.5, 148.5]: 3.5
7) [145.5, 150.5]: 3.6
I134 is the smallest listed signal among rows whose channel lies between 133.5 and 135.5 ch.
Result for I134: 3.33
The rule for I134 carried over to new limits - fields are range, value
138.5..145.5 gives 3.41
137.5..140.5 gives 3.35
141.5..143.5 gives 3.51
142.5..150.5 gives 3.43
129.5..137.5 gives 3.3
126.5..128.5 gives 3.26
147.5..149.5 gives 3.58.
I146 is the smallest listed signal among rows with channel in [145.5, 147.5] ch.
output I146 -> 3.43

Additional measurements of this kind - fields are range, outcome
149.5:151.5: 3.48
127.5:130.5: 3.42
